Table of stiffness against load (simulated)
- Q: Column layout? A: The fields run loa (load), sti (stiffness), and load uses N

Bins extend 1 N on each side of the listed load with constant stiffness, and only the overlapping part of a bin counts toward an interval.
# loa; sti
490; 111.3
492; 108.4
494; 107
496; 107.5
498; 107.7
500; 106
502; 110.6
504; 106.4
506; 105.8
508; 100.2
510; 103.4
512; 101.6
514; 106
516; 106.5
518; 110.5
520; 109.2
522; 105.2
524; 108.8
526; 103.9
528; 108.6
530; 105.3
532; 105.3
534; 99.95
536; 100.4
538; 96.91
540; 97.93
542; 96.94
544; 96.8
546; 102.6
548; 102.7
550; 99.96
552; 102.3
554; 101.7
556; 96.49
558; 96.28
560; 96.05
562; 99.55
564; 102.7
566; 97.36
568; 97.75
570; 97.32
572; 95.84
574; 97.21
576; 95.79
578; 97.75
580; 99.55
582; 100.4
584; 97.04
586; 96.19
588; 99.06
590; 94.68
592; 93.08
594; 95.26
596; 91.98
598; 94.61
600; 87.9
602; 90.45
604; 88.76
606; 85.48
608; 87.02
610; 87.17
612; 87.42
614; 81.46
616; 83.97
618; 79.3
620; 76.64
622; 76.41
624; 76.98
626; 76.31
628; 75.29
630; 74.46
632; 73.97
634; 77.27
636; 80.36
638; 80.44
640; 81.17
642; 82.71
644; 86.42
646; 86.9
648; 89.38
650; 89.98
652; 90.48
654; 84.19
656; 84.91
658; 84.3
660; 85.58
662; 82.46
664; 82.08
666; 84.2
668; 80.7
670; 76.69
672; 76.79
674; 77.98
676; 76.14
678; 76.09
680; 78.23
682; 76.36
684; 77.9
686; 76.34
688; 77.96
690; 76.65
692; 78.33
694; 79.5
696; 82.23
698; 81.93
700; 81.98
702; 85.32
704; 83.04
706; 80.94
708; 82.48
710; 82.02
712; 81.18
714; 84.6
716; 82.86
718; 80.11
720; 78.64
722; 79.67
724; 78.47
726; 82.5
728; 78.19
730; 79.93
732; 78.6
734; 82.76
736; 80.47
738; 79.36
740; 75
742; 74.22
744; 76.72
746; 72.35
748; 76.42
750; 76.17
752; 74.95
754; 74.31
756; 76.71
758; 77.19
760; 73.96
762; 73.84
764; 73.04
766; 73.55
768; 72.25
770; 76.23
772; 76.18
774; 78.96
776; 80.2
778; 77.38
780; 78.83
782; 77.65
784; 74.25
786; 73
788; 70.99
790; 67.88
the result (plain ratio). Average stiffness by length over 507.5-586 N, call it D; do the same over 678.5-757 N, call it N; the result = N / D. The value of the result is 0.78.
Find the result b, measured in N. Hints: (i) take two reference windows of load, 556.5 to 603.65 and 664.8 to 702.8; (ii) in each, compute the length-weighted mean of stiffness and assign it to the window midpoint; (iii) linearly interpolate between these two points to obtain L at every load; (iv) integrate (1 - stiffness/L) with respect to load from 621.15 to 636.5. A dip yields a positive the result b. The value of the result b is 2.1 N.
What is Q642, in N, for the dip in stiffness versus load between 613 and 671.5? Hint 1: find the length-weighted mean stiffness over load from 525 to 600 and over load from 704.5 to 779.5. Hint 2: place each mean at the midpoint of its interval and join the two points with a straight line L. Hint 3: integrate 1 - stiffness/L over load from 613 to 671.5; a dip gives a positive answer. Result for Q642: 5.12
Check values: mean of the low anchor 98.6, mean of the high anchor 77.9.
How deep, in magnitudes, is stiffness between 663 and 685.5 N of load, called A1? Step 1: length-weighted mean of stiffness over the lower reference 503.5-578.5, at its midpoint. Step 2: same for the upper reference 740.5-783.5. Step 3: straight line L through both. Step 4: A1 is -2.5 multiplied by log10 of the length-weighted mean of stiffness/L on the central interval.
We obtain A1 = 0.10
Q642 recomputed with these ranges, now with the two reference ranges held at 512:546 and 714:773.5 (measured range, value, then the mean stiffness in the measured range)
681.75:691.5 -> 0.8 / 77.2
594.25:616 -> 1.4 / 88.3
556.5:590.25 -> 0.1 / 97.7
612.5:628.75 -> 2.4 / 78.6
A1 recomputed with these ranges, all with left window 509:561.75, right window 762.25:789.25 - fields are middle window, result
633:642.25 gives 0.14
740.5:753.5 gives 0.05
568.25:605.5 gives 0.02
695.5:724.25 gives 0.01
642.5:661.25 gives 0.03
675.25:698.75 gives 0.10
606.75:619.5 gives 0.12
